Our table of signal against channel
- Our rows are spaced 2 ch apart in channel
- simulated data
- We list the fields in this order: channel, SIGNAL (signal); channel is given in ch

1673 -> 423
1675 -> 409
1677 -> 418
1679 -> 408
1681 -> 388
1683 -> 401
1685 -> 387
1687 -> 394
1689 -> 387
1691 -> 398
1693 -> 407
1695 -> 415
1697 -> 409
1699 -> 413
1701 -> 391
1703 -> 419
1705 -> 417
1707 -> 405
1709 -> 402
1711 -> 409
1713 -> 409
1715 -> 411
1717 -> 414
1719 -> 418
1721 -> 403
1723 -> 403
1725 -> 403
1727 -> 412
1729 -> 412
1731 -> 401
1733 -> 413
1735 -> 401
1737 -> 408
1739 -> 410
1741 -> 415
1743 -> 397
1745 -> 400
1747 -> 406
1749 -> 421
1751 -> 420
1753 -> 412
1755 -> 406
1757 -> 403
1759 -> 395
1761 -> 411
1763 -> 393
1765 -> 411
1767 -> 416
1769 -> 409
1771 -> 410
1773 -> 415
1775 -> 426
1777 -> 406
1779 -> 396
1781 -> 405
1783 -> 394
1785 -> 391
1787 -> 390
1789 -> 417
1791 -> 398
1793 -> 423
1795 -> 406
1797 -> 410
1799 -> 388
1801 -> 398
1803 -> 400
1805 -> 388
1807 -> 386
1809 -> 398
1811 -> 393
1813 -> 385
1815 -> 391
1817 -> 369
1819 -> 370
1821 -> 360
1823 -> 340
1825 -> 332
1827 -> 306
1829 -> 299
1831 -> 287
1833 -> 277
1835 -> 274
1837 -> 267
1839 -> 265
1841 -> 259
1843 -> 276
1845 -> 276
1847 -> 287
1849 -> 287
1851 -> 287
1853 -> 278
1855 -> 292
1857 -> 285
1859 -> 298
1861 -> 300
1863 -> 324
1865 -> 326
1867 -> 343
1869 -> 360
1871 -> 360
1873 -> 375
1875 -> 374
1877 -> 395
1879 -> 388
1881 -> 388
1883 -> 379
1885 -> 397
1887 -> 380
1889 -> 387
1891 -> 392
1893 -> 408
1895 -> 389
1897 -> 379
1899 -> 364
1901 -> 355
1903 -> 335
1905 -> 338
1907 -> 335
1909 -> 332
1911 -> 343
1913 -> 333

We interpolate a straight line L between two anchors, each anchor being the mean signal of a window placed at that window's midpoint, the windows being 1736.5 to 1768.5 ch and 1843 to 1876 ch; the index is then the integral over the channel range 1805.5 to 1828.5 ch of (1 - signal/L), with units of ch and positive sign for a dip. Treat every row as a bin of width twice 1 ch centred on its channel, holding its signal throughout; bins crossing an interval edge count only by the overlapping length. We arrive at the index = -0.9 ch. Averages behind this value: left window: 408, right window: 315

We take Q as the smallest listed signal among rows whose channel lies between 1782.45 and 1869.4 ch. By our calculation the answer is 259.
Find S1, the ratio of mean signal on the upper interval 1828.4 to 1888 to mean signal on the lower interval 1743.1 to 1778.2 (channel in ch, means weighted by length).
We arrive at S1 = 0.78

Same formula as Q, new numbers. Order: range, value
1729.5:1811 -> 386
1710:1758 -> 397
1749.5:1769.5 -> 393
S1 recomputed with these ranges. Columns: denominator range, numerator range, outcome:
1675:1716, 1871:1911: 0.92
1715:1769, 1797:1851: 0.82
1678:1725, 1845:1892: 0.84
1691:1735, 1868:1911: 0.91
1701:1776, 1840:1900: 0.83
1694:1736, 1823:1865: 0.71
